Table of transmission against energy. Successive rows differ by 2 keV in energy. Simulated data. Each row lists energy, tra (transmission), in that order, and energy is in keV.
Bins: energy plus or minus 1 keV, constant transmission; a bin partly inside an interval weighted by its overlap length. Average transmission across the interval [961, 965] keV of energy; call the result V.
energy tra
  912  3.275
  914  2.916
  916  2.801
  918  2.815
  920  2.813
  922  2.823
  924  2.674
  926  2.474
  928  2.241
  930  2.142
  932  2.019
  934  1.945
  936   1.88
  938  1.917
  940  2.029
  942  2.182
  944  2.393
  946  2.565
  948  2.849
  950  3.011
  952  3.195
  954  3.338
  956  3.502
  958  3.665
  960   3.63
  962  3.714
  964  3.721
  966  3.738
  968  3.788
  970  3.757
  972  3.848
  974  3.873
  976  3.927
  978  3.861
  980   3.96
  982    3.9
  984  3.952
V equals 3.72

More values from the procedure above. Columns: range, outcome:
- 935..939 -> 1.9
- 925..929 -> 2.36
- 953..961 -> 3.53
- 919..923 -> 2.82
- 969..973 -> 3.8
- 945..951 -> 2.81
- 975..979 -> 3.89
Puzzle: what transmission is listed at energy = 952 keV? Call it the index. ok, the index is 3.195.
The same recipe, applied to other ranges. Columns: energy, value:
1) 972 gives 3.848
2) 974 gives 3.873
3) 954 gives 3.338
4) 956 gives 3.502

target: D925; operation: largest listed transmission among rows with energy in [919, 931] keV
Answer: 2.823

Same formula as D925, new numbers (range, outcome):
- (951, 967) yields 3.738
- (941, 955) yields 3.338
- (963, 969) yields 3.788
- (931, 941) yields 2.029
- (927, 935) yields 2.241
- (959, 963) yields 3.714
